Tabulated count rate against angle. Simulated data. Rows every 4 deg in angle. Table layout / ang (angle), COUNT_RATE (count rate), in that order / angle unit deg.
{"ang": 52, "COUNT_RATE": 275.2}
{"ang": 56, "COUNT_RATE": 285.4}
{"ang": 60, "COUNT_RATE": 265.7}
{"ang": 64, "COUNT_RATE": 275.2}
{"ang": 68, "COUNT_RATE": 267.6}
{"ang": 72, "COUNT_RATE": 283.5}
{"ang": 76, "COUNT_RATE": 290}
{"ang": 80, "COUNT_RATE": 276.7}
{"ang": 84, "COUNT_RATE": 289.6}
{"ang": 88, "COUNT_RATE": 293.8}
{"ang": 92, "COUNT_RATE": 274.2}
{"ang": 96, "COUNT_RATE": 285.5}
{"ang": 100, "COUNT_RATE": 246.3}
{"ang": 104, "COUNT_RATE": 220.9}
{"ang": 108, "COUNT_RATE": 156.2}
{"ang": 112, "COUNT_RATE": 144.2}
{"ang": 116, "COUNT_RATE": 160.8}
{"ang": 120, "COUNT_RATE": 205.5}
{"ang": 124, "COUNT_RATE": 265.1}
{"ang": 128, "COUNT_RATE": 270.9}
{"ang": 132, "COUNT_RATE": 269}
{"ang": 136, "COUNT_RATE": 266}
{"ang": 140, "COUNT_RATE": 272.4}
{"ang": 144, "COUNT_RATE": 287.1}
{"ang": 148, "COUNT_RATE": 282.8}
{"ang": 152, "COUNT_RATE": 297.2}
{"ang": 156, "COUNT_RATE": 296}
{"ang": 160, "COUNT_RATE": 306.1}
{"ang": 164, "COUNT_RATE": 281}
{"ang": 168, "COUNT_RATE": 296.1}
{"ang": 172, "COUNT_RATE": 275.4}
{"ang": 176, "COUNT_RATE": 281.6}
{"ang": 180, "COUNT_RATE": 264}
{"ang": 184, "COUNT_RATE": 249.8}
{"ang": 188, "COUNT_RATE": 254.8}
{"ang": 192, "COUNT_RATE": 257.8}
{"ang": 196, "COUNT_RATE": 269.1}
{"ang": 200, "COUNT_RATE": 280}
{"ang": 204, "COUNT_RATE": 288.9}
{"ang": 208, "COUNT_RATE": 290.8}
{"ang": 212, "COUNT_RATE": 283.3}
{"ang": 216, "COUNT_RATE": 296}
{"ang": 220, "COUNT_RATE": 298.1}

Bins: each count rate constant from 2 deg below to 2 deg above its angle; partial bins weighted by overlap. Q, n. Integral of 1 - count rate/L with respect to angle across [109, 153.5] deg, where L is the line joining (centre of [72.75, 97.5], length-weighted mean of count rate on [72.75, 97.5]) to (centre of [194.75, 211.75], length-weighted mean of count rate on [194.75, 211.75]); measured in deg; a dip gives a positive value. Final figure 6.2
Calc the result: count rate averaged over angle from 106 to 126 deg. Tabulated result 186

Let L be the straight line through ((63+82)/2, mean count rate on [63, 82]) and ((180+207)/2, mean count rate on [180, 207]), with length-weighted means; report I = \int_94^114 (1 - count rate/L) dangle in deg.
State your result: 4.7 deg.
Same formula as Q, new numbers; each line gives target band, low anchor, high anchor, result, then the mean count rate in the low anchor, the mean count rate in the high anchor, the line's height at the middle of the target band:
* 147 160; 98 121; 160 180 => -1.9 deg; 188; 284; 258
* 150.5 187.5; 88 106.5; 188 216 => -1.4 deg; 258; 278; 272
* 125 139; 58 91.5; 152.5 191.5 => 0.5 deg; 280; 278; 279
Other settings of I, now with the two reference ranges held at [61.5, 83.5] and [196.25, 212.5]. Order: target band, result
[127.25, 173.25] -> -0.28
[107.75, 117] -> 4.22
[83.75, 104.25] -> 0.68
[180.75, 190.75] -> 1.03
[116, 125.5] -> 2.13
